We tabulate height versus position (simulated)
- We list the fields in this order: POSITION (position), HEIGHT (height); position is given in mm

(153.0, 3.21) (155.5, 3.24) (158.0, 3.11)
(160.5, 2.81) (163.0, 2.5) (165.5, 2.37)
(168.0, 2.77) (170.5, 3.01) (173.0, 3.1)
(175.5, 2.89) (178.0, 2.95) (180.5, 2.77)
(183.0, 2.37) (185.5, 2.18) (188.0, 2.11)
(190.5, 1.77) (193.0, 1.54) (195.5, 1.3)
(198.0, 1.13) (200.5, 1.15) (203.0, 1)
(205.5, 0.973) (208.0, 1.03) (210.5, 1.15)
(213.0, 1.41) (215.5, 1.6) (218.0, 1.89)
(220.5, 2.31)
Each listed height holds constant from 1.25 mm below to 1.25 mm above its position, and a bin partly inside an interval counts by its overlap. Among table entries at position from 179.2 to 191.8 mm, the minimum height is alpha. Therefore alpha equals 1.77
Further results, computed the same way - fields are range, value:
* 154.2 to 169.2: 2.37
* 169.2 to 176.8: 2.89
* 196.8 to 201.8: 1.13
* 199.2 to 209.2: 0.973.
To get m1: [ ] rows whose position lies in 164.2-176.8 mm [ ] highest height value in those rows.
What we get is 3.1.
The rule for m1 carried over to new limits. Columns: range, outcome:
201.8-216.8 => 1.6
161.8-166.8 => 2.5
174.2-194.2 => 2.95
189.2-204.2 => 1.77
